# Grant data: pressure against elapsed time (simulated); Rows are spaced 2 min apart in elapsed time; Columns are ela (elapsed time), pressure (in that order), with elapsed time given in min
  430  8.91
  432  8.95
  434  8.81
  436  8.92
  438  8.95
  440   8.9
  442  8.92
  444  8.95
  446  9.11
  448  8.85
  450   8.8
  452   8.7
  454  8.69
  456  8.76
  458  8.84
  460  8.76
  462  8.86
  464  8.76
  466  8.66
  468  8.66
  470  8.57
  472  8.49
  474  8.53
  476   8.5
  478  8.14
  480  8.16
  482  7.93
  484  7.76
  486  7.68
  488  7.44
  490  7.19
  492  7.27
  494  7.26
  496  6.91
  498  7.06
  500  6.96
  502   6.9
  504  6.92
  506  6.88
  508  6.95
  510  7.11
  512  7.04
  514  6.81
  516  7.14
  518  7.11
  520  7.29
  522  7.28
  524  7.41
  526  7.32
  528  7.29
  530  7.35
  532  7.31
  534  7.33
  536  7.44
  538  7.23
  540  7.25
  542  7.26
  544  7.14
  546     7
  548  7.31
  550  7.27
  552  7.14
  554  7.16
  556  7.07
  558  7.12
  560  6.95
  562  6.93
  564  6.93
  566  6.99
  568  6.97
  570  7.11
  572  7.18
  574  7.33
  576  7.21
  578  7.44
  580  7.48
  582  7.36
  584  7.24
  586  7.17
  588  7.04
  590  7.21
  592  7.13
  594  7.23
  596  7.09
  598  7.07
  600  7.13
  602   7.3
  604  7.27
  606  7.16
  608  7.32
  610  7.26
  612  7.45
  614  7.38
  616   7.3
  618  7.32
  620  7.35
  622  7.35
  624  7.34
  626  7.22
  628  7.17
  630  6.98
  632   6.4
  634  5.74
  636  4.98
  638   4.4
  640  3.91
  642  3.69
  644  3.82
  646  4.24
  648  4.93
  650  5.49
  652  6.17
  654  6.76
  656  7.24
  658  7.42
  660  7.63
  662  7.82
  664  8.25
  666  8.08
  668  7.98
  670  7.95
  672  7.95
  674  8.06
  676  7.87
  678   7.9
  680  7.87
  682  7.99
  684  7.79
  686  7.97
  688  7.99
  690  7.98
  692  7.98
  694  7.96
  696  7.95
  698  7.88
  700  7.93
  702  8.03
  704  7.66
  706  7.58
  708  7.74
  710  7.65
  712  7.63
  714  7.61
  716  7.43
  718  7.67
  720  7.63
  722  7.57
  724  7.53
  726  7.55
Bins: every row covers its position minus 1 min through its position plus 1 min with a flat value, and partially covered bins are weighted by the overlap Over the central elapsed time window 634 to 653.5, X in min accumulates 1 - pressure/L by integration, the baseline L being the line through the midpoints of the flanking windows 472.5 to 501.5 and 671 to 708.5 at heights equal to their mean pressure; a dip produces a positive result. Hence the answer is 7.72 min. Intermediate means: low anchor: 7.63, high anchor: 7.9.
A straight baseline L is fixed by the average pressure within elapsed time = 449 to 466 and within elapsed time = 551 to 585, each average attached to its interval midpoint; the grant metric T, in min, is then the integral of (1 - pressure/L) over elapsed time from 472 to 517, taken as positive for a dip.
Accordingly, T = 4.5 min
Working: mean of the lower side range 8.76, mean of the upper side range 7.15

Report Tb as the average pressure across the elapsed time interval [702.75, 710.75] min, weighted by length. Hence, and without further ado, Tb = 7.67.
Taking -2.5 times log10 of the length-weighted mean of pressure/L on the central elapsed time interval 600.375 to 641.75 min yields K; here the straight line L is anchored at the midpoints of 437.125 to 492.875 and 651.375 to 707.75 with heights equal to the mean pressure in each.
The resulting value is 0.19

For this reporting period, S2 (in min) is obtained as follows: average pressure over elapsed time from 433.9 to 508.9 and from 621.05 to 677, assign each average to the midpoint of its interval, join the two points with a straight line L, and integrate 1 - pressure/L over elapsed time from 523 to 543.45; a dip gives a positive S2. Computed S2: 0.75 min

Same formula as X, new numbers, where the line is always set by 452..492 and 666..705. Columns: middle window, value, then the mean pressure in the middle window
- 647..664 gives 2.6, 6.77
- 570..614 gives 4.7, 7.24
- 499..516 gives 2.7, 6.96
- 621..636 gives 2.4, 6.76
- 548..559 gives 1.4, 7.17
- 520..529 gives 1.0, 7.32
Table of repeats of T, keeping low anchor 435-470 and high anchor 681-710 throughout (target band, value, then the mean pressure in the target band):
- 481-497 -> 2.3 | 7.43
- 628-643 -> 5.2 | 5.29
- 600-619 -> 2.1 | 7.3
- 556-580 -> 3.6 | 7.12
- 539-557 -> 2.7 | 7.18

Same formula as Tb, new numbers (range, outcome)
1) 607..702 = 7.02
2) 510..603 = 7.19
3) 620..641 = 6.21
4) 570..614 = 7.24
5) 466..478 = 8.53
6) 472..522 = 7.39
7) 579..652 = 6.55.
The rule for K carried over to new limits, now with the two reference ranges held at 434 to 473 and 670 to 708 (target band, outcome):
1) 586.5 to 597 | 0.16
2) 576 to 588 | 0.14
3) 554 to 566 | 0.20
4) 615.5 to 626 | 0.12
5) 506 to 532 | 0.19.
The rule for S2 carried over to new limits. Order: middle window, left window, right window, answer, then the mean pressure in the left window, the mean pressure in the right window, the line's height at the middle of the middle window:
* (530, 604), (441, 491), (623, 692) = 4.0 min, 8.47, 6.81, 7.59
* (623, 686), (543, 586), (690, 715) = 7.4 min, 7.16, 7.81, 7.58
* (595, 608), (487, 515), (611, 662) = -1.4 min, 7.05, 6.26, 6.46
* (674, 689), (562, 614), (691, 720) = -0.5 min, 7.2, 7.76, 7.65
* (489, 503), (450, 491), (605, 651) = 1.6 min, 8.36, 6.18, 8.01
